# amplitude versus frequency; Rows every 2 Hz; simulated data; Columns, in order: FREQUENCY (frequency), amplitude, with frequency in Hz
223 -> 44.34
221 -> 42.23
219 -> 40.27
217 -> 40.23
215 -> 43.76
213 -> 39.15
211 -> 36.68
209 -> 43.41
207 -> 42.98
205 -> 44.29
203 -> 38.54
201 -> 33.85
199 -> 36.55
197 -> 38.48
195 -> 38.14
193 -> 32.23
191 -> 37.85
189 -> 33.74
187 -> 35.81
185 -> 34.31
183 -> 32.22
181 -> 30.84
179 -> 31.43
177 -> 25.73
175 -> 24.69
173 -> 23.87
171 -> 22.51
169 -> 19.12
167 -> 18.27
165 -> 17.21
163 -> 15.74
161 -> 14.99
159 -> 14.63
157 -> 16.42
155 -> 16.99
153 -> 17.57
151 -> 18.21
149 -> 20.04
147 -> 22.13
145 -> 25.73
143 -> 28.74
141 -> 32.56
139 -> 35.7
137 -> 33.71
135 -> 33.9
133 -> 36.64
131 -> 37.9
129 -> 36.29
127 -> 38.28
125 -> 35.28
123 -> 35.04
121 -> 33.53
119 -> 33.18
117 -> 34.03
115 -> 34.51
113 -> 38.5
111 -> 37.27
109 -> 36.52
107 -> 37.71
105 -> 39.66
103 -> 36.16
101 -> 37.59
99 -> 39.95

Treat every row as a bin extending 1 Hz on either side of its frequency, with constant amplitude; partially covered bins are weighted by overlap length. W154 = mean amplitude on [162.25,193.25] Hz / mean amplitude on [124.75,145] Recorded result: 0.79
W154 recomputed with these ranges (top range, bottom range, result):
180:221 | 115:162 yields 1.33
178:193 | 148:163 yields 1.99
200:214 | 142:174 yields 2.04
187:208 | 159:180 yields 1.79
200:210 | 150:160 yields 2.42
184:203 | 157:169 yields 2.18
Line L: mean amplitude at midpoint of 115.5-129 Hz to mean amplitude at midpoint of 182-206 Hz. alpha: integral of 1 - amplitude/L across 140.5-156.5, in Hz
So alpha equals 6.0 Hz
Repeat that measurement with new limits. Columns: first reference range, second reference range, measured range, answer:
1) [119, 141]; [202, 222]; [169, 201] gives 6.3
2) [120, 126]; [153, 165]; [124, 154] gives -4.0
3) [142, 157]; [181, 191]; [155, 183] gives 6.9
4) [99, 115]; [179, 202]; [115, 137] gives 1.0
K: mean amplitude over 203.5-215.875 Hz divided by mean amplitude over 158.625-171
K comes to 2.41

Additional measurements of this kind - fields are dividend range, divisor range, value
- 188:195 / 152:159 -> 2.11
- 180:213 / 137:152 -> 1.39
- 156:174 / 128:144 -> 0.53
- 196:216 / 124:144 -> 1.14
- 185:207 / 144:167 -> 2.04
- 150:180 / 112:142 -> 0.56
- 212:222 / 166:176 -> 1.90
